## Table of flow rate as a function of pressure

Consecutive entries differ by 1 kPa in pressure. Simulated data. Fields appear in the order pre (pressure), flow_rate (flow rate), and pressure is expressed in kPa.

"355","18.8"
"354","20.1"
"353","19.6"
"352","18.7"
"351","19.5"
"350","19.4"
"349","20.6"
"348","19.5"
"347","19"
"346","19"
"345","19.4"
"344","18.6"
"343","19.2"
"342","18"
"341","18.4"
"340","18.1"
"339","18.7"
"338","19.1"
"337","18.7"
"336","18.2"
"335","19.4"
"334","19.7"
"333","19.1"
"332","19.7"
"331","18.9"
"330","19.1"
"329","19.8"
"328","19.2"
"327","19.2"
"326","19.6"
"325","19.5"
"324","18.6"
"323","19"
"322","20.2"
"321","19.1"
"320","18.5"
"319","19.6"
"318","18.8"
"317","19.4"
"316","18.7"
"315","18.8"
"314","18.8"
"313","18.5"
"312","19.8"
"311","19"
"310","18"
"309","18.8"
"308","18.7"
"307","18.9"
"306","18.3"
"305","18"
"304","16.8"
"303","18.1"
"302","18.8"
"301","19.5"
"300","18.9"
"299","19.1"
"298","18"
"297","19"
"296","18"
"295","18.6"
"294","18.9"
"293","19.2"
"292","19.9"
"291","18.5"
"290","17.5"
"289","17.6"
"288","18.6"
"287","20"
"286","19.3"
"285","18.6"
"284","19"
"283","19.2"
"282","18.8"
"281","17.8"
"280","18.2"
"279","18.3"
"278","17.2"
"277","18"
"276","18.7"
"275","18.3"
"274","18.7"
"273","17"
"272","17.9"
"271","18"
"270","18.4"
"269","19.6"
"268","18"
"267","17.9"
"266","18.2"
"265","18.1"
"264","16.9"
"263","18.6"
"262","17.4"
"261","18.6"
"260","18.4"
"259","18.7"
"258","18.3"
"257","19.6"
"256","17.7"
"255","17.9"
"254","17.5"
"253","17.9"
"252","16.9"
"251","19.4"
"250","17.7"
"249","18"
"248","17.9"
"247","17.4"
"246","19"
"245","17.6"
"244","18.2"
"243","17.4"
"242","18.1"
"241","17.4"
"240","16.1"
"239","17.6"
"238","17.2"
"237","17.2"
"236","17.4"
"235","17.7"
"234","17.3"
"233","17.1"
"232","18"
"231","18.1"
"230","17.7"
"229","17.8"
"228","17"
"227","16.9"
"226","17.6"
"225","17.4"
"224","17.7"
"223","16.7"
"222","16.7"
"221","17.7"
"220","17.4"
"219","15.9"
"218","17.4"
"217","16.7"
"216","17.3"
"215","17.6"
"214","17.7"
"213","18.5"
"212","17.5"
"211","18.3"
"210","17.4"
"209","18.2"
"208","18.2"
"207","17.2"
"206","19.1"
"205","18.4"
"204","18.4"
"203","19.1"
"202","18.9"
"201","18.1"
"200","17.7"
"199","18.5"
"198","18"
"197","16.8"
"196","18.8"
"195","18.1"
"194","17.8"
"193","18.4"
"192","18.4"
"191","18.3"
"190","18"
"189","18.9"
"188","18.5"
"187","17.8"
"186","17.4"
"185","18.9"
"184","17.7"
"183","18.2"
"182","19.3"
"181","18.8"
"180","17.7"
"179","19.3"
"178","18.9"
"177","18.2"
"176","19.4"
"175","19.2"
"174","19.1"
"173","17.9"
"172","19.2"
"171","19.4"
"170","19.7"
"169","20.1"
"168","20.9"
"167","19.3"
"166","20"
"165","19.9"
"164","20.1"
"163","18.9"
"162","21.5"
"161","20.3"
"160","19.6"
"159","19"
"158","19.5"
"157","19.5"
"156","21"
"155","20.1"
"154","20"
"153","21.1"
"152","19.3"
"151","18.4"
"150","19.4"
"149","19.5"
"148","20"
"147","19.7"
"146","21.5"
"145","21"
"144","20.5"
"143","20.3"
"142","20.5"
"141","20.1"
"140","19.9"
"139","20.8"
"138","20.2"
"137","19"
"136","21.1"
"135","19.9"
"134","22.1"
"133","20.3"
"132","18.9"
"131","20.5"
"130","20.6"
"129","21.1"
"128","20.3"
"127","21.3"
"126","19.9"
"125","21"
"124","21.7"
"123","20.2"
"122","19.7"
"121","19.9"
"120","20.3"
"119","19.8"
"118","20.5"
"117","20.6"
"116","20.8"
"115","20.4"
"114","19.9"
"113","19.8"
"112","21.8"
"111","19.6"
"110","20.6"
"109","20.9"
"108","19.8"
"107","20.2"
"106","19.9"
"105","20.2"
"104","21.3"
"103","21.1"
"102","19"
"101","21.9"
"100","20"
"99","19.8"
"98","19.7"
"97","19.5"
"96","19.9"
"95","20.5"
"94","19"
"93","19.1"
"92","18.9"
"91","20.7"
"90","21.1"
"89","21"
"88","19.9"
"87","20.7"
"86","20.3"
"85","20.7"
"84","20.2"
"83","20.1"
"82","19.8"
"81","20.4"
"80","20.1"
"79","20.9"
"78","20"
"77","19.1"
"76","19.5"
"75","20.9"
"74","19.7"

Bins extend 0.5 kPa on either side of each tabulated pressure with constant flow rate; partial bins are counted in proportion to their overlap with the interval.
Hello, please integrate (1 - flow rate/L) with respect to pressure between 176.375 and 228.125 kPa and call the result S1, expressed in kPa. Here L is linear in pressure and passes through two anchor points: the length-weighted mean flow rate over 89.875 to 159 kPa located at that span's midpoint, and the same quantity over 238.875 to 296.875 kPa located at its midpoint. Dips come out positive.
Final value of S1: 3.2 kPa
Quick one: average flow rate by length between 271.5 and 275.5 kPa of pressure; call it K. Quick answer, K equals 18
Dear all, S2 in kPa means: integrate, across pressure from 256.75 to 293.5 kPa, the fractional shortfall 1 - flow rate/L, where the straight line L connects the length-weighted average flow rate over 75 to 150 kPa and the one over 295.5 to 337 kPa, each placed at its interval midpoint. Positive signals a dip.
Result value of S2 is 1.50 kPa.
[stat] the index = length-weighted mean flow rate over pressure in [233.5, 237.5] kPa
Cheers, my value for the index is 17.4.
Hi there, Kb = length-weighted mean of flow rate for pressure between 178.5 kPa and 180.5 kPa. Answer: 18.5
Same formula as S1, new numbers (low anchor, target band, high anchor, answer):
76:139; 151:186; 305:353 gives 0.95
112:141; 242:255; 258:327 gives 0.78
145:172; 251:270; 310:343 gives 1.19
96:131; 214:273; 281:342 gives 5.04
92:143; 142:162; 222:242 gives -0.65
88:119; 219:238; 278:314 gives 1.80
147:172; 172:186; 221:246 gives 0.42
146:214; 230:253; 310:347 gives 1.56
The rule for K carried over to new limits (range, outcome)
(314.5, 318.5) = 18.9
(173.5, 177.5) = 19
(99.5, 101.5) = 20.9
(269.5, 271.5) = 18.2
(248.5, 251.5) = 18.4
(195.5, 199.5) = 18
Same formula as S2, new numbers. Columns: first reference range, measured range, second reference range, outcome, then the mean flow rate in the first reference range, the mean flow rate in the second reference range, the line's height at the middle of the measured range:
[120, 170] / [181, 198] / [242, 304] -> 1.1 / 20.2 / 18.3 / 19.5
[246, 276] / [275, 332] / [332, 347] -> -0.8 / 18.1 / 18.9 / 18.5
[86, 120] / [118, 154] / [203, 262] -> -1.2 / 20.2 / 17.7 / 19.6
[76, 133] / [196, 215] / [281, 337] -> 1.4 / 20.3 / 18.9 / 19.6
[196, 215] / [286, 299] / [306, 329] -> 0.1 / 18.1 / 19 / 18.8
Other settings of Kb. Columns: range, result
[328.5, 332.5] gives 19.4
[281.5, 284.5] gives 19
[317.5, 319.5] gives 19.2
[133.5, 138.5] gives 20.5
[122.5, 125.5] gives 21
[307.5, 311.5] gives 18.6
